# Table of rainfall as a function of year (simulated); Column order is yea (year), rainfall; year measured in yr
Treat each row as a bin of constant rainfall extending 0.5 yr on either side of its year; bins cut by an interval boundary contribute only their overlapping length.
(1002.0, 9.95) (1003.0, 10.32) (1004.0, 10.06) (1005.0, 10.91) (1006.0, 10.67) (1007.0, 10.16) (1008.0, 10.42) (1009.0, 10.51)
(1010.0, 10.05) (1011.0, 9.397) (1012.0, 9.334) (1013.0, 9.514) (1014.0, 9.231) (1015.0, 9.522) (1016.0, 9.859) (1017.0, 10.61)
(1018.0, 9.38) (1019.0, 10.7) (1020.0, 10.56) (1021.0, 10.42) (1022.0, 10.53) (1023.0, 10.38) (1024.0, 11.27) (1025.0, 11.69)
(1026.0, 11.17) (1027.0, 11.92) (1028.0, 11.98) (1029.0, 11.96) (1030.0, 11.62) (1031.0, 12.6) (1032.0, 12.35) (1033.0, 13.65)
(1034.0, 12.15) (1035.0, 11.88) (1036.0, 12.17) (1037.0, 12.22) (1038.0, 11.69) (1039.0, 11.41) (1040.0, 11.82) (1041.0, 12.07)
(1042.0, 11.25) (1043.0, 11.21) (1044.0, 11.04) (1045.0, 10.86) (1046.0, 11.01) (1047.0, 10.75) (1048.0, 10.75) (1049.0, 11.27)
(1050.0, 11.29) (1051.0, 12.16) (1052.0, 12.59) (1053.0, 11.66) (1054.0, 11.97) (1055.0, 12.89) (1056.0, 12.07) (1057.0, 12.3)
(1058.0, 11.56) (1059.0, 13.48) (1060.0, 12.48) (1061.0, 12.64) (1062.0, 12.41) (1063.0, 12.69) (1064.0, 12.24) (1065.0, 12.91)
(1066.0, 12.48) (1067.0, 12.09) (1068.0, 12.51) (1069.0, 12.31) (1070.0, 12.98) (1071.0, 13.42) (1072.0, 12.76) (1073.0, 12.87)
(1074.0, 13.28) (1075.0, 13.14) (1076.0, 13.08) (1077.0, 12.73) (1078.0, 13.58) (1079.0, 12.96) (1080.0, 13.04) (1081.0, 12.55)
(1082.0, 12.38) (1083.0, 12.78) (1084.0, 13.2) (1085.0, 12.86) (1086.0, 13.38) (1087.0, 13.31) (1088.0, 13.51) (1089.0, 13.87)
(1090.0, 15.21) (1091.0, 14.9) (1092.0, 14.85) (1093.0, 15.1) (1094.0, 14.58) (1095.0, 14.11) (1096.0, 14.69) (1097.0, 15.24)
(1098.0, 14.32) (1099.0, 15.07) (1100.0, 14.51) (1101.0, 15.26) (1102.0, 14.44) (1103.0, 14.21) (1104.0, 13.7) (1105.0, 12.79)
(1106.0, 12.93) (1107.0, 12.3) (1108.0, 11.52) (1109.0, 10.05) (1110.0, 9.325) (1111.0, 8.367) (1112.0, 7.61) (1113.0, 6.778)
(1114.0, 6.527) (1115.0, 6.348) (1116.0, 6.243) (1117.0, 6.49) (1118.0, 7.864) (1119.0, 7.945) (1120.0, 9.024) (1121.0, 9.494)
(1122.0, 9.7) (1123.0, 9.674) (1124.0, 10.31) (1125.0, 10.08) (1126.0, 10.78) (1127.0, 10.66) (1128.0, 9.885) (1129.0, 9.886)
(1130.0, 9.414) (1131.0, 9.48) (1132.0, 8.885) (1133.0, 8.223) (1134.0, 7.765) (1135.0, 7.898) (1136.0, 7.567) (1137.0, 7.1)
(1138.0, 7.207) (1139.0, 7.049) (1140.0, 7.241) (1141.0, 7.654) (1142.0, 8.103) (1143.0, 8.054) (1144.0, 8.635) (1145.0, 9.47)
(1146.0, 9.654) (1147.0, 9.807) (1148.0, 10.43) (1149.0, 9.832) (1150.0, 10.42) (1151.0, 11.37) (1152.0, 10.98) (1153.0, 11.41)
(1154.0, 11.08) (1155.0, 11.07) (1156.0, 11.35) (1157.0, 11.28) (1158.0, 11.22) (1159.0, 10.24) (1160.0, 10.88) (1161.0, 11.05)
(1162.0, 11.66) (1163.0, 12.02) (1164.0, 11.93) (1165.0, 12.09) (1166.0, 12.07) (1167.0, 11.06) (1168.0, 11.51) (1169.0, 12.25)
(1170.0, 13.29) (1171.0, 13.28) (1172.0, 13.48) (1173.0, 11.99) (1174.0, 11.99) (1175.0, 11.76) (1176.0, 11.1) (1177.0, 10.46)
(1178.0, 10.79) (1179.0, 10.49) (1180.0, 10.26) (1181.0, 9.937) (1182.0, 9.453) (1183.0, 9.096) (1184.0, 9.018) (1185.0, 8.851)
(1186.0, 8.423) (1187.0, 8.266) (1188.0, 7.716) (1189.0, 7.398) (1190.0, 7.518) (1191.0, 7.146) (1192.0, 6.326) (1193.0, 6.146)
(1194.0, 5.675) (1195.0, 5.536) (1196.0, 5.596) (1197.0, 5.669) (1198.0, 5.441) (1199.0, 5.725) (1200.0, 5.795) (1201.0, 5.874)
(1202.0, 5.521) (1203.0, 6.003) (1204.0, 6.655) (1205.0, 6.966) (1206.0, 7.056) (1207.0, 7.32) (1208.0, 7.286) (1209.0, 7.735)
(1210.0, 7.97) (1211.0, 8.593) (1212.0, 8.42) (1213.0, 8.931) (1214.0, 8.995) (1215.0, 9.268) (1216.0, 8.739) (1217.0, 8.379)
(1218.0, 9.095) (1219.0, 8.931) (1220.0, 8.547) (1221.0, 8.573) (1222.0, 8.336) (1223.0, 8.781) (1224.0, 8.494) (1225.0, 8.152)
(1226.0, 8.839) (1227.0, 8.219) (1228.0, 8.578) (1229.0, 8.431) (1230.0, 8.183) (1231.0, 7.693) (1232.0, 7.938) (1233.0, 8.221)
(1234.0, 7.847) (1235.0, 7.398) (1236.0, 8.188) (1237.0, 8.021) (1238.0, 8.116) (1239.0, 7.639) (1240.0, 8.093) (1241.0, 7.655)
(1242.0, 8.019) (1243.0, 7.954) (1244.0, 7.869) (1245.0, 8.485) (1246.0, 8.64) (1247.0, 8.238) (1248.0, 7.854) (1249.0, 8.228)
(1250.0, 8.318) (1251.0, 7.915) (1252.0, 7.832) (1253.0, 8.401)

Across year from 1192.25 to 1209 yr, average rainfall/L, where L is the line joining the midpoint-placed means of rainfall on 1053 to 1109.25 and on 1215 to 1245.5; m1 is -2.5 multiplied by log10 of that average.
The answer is 0.43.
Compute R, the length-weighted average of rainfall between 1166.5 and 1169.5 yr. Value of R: 11.6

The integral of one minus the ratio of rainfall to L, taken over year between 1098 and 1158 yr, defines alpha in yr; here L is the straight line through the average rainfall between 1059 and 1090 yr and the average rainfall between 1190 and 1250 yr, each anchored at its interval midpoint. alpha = 6.3 yr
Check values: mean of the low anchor 12.9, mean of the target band 9.85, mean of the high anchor 7.67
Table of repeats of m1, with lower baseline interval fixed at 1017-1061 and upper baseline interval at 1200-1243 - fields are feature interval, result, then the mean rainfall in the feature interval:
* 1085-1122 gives -0.141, 11.8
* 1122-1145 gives 0.118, 8.74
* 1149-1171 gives -0.238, 11.4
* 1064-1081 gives -0.173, 12.9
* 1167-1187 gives -0.219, 10.9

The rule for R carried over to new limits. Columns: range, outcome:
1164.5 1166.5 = 12.1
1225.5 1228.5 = 8.55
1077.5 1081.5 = 13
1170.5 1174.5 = 12.7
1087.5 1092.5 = 14.5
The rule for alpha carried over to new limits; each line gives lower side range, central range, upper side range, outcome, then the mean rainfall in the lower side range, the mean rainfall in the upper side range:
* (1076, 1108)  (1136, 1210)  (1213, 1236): 9.7 yr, 13.8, 8.44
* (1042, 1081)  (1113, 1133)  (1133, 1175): 4.0 yr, 12.3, 10.3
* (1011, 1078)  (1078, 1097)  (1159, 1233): -5.0 yr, 11.7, 8.86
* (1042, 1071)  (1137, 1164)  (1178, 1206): -3.8 yr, 12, 7.34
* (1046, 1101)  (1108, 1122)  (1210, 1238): 4.4 yr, 13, 8.42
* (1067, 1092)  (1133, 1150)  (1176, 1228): 3.4 yr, 13.2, 7.93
